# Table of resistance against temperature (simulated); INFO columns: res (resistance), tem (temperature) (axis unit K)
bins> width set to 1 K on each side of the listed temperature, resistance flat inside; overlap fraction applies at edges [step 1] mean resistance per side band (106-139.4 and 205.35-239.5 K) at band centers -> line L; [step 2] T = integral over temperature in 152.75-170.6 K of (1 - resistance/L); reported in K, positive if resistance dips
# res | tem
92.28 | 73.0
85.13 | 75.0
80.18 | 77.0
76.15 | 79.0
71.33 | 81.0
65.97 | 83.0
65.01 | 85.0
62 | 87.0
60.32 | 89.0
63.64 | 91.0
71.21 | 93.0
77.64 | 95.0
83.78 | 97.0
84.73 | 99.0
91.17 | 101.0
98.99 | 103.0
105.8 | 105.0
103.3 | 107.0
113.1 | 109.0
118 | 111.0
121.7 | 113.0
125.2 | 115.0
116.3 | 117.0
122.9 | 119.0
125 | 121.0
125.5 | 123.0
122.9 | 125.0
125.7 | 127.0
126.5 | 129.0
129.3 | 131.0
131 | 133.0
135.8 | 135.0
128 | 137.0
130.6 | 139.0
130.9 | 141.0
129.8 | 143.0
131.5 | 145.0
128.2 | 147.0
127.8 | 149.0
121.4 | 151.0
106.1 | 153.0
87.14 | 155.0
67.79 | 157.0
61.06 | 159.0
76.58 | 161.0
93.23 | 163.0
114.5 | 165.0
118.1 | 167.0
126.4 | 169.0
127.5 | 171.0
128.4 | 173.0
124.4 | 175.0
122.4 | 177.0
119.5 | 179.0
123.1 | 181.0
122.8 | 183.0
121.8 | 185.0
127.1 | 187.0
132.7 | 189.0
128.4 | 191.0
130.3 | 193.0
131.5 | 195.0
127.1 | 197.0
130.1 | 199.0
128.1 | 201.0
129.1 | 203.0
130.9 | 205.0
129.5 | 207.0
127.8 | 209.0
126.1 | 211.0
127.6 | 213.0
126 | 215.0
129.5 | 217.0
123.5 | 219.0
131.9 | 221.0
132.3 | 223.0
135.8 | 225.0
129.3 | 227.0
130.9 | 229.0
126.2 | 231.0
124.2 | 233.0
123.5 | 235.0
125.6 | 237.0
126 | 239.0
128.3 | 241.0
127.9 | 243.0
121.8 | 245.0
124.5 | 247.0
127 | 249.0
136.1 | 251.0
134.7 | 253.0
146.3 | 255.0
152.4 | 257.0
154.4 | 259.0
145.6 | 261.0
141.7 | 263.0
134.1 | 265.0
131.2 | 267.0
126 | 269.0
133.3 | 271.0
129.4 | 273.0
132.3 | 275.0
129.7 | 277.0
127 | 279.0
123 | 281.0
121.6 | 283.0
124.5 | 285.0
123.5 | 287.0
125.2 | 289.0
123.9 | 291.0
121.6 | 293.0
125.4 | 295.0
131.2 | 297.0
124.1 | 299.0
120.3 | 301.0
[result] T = 4.3 K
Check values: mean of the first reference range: 123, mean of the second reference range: 128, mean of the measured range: 95.2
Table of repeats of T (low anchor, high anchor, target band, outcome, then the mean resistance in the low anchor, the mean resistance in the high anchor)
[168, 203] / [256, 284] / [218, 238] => 0.3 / 127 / 134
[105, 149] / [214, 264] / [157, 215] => 3.9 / 124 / 132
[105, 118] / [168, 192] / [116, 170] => 1.6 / 115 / 125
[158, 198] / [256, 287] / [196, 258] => -1.8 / 118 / 133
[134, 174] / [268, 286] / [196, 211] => -1.2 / 114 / 127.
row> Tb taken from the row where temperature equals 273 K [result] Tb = 129.4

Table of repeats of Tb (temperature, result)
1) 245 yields 121.8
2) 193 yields 130.3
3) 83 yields 65.97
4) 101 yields 91.17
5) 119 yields 122.9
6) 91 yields 63.64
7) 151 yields 121.4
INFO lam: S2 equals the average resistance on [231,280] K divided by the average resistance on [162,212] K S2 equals 1.1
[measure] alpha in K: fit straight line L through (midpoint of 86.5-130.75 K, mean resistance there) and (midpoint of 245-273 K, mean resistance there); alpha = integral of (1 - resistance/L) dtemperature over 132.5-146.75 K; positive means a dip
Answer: -2.73 K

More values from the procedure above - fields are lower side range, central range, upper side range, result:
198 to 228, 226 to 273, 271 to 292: -1.8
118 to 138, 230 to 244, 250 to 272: 1.2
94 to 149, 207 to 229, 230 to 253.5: -0.7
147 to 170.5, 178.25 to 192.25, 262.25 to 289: -2.2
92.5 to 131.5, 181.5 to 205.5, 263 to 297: -2.0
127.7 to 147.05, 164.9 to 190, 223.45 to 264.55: 1.4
